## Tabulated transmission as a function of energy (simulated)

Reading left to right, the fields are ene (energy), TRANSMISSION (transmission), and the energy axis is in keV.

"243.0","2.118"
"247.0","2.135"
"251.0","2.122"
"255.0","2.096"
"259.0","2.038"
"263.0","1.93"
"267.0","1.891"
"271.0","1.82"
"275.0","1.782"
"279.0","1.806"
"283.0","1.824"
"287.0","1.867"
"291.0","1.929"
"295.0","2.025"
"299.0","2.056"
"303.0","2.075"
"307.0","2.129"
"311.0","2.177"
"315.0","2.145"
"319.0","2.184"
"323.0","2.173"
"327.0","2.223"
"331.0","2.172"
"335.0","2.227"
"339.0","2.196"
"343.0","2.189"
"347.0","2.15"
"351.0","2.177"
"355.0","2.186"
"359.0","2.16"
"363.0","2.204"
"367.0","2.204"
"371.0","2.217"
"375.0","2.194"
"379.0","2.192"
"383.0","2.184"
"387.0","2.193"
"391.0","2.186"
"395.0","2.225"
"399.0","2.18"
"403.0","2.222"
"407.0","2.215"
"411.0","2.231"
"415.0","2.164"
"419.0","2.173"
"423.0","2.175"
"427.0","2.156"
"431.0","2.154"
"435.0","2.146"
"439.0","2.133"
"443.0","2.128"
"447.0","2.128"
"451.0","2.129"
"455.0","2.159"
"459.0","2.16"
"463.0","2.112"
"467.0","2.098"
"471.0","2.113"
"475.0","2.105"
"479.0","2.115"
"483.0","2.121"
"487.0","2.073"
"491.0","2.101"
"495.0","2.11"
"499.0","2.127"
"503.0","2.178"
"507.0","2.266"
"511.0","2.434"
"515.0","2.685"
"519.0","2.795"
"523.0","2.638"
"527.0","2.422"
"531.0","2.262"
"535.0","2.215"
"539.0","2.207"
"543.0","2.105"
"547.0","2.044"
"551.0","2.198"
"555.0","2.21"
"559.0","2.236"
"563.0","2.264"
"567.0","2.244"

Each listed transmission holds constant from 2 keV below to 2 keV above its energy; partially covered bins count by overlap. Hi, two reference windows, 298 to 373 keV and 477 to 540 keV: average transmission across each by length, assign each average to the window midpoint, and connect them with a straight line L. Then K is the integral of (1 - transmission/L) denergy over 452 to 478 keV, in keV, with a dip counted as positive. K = 1.6 keV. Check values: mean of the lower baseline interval 2.17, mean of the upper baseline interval 2.3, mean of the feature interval 2.12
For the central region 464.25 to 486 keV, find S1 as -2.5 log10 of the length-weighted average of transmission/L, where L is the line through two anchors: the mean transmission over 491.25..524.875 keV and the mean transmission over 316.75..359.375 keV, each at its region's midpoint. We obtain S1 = 0.12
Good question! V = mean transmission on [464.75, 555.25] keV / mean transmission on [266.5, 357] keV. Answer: 1.1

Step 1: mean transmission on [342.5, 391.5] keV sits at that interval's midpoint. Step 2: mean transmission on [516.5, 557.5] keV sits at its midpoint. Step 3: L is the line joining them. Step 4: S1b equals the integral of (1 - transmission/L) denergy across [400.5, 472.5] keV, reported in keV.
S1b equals 2.7 keV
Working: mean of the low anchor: 2.19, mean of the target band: 2.16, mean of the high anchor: 2.31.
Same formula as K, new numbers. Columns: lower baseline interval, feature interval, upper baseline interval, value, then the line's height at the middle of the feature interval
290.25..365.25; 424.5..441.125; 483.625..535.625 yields 0.8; 2.25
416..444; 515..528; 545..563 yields -2.8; 2.17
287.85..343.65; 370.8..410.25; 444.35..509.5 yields -1.3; 2.13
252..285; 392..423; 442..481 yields -2.0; 2.06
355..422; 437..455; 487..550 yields 0.9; 2.24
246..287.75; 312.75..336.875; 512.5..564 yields -2.0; 2.02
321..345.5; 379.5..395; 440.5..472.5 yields -0.2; 2.17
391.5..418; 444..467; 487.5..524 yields 1.5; 2.28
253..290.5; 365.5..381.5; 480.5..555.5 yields -1.2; 2.05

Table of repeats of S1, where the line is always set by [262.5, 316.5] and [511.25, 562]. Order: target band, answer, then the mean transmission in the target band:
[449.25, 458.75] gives 0.032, 2.15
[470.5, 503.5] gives 0.073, 2.11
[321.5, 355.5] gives -0.079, 2.19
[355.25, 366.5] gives -0.059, 2.19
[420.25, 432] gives 0.003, 2.16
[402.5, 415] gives -0.036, 2.21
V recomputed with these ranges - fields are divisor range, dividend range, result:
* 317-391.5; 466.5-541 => 1.04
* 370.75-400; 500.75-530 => 1.13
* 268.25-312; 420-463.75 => 1.10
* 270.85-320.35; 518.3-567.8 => 1.15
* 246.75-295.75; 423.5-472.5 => 1.10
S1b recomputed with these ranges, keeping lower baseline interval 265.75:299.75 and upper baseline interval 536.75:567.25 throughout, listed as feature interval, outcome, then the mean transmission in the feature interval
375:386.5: -1.1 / 2.19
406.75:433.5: -1.9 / 2.18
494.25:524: -3.8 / 2.41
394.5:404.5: -1.0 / 2.21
